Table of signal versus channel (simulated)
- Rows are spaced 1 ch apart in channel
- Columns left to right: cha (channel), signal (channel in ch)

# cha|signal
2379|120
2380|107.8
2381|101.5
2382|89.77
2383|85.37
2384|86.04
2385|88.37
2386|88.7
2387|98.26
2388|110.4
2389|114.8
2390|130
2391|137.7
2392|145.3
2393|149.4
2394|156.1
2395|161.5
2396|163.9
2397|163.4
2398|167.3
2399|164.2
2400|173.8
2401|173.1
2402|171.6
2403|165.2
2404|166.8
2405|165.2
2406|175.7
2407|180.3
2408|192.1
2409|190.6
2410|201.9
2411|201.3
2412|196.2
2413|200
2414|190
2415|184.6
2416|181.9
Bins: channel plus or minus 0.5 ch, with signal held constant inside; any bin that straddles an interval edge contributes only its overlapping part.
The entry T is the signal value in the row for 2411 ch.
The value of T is 201.3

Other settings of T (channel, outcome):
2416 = 181.9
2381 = 101.5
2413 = 200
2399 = 164.2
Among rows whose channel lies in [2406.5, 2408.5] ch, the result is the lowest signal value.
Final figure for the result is 180.3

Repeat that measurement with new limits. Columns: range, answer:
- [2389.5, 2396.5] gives 130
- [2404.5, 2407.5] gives 165.2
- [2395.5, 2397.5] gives 163.4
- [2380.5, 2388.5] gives 85.37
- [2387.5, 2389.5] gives 110.4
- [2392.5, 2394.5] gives 149.4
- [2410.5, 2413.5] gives 196.2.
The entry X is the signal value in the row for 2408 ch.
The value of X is 192.1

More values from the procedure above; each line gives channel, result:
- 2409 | 190.6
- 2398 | 167.3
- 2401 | 173.1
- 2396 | 163.9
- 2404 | 166.8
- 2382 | 89.77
